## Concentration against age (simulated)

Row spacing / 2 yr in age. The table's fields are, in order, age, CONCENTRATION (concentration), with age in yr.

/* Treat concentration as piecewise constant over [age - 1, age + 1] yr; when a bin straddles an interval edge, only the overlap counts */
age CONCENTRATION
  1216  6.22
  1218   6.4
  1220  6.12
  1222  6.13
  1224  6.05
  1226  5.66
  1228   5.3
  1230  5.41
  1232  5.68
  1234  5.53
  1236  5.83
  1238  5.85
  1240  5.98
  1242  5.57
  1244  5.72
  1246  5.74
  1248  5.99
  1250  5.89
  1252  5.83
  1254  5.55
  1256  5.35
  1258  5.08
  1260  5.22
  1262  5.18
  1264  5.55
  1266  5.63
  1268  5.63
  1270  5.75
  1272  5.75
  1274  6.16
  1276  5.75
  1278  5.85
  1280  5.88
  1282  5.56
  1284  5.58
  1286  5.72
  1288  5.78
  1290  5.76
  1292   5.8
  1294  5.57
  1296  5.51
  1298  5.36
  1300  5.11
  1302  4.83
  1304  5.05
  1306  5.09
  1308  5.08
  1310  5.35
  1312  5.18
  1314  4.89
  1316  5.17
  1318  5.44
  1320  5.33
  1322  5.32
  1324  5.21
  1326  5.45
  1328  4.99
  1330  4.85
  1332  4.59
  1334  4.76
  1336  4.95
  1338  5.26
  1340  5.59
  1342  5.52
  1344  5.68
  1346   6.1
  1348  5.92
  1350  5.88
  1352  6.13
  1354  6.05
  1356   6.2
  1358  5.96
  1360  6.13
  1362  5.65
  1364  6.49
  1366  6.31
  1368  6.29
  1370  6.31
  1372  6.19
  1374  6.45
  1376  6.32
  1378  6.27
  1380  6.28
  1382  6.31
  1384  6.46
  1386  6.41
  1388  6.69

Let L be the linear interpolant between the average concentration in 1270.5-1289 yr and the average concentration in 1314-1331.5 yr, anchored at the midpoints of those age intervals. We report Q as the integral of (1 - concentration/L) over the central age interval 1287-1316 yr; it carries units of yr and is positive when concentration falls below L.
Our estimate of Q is 0.9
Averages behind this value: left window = 5.78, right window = 5.18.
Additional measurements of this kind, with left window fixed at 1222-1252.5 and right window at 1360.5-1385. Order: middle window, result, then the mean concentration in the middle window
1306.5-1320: 1.9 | 5.19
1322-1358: 3.9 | 5.49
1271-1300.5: 1.2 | 5.69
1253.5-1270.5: 1.2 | 5.43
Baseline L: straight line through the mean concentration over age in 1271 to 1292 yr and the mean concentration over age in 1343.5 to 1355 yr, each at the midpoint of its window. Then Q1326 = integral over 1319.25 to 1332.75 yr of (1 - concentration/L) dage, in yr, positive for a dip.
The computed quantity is 1.8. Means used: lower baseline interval 5.78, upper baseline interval 5.97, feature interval 5.11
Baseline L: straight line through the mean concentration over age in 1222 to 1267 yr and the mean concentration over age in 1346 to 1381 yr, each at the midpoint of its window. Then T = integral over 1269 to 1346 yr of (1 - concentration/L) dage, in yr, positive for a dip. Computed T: 6.74 yr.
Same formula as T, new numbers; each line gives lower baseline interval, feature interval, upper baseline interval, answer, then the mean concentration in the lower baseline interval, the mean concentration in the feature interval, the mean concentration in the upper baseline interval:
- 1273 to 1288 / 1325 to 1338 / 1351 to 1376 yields 2.3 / 5.79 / 4.96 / 6.19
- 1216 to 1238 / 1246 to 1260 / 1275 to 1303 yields 0.3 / 5.83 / 5.6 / 5.58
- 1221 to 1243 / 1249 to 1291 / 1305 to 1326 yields -1.1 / 5.73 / 5.64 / 5.22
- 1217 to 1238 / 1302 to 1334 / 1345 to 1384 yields 5.0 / 5.81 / 5.11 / 6.18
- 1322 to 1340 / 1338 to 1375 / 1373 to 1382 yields -1.8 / 5.06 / 6.03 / 6.33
